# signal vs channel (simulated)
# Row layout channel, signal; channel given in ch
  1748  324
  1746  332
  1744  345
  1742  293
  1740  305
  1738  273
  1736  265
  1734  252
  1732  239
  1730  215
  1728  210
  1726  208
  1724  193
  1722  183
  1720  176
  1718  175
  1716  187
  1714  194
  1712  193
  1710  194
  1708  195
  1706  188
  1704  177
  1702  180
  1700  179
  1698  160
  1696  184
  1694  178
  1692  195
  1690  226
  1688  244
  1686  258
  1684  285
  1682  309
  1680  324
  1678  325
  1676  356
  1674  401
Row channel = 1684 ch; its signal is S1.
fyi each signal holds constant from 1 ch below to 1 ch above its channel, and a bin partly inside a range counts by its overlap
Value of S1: 285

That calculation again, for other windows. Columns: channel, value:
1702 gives 180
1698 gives 160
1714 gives 194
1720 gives 176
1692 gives 195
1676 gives 356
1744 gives 345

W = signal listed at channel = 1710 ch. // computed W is 194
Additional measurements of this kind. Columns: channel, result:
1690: 226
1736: 265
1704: 177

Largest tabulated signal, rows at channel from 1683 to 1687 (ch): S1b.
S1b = 285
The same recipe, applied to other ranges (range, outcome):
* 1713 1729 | 210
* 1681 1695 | 309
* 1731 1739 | 273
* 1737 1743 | 305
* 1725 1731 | 215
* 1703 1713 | 195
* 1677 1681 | 325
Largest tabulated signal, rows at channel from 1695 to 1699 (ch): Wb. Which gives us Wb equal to 184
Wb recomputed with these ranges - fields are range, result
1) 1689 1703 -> 226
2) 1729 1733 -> 239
